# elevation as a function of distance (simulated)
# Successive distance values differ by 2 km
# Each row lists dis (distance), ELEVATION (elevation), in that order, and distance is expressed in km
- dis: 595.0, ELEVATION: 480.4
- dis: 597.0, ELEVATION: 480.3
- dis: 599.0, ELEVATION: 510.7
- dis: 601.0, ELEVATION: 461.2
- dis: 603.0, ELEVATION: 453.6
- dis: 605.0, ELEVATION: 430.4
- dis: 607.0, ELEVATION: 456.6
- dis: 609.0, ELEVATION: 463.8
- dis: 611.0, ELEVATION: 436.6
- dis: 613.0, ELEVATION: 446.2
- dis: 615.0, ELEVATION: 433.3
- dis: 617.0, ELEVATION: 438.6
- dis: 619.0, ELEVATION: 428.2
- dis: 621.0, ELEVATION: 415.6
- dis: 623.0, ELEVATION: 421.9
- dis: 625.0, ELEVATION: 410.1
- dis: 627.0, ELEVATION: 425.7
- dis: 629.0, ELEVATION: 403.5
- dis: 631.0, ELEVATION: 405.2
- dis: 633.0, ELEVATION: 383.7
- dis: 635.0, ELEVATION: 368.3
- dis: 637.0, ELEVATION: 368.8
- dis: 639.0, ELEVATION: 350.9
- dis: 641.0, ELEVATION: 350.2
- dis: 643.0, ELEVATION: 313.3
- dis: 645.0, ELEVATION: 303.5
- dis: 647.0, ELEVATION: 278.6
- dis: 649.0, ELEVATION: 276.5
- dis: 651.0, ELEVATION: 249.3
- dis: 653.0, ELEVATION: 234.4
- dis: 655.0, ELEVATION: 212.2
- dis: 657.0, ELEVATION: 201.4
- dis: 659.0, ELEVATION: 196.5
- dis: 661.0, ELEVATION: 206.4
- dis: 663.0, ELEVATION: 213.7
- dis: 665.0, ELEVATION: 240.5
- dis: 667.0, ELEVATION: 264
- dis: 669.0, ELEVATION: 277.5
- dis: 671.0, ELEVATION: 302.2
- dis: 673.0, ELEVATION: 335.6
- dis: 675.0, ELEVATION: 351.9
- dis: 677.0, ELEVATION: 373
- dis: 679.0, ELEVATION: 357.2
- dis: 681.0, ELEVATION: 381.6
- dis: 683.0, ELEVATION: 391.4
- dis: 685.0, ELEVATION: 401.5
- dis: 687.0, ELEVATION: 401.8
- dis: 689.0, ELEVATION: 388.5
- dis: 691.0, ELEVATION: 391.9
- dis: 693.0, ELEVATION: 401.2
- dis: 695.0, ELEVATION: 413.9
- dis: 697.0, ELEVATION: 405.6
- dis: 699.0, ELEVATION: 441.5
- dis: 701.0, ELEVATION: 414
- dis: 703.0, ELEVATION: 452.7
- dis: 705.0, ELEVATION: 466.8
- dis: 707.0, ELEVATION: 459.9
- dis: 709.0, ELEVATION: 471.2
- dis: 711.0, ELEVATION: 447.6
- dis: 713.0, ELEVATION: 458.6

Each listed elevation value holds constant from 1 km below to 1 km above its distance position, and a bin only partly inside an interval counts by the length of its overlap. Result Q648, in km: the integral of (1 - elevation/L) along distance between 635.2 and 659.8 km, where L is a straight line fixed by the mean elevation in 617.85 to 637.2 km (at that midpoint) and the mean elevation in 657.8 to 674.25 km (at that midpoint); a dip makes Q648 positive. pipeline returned 3.7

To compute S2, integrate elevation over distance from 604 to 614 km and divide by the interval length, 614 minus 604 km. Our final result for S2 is 447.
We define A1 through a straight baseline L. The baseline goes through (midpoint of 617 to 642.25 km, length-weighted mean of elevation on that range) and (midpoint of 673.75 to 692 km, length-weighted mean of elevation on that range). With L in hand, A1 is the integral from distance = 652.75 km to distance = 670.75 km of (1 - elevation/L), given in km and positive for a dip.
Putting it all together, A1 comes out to 7.3 km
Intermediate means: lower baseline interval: 395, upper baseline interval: 381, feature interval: 230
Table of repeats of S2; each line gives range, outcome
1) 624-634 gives 406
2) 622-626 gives 416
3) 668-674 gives 305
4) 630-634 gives 394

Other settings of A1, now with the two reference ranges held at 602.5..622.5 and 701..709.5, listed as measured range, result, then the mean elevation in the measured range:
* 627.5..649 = 4.5 km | 351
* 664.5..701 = 7.0 km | 365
